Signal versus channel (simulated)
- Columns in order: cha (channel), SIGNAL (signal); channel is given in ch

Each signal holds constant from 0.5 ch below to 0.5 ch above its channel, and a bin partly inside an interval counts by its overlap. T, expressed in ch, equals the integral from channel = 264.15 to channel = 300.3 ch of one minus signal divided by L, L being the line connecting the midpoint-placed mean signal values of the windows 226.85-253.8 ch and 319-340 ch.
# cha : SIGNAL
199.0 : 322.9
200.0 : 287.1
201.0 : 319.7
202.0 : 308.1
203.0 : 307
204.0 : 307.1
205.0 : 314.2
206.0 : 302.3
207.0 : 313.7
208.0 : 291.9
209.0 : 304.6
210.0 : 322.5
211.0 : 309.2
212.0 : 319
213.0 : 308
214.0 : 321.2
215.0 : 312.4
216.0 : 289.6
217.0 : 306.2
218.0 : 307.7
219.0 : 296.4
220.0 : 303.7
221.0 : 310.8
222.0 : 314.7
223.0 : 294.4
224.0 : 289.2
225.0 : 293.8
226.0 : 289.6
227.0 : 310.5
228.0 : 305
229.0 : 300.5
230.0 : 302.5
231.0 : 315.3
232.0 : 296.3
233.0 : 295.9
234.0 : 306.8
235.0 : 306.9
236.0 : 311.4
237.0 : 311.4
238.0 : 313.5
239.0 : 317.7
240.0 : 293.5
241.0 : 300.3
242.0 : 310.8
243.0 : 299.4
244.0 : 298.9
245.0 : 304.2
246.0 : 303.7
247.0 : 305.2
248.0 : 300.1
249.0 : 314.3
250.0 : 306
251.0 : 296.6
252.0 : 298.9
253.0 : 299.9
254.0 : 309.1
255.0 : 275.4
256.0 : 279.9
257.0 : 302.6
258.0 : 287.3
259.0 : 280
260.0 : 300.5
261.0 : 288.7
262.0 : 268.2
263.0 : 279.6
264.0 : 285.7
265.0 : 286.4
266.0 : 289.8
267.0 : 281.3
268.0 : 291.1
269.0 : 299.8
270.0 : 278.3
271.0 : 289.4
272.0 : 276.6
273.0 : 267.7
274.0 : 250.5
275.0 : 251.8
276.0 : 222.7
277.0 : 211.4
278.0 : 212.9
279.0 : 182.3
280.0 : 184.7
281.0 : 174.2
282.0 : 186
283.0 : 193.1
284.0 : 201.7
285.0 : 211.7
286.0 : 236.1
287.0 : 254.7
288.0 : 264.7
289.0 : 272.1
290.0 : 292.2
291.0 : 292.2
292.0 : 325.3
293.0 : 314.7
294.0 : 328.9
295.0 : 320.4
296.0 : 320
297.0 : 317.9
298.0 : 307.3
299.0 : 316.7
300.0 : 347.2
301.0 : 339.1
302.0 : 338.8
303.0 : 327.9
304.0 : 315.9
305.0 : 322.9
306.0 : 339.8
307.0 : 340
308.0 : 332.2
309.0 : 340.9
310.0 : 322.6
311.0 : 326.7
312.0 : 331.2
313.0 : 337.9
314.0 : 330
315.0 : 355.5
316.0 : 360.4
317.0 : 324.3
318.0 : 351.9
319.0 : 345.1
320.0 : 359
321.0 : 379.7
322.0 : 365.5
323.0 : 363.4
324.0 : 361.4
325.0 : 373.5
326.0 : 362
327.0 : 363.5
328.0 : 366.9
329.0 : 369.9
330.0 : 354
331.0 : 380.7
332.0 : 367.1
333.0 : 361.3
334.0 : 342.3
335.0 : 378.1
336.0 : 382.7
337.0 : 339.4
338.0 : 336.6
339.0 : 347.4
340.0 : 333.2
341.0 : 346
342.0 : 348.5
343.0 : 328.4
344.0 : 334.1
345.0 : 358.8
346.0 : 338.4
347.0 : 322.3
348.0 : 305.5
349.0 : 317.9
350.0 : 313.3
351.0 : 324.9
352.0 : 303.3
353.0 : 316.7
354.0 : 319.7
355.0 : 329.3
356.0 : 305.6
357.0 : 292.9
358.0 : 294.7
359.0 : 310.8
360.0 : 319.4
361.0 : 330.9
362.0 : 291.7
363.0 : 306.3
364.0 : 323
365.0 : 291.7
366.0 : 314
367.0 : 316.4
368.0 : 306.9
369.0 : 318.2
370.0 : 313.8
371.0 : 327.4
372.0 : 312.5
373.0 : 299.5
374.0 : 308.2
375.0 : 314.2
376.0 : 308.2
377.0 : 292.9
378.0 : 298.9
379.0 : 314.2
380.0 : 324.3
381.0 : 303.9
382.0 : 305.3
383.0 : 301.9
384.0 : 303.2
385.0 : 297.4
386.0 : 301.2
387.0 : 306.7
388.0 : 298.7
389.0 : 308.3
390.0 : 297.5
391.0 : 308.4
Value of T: 7.2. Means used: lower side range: 305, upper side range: 362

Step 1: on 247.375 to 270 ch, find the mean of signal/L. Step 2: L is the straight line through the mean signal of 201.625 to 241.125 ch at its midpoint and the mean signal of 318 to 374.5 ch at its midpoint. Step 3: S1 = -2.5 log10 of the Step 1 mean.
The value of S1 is 0.08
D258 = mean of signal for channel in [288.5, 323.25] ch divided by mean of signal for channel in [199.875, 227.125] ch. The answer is 1.08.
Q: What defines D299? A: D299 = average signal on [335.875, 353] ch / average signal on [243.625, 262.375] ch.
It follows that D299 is 1.12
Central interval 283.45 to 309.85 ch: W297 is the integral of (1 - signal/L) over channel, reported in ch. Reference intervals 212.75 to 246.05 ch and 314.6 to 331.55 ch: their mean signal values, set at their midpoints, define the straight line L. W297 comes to 3.1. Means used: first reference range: 304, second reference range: 361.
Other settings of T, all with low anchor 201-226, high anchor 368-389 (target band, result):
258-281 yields 3.4 ch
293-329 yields -4.0 ch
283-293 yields 1.5 ch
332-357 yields -2.2 ch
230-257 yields 0.3 ch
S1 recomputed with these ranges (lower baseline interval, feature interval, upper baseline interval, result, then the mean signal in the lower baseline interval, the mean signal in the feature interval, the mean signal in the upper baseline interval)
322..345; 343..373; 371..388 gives 0.05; 357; 316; 306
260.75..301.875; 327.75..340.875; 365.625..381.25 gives -0.22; 269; 358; 311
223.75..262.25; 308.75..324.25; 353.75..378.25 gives -0.14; 300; 347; 310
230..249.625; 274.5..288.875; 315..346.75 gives 0.46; 305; 215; 355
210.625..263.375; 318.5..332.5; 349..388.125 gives -0.19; 301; 365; 309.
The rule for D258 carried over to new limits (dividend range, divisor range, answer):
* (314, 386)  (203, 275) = 1.11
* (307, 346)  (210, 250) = 1.15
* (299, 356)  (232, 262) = 1.14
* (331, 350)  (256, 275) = 1.22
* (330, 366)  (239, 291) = 1.22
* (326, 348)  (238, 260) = 1.17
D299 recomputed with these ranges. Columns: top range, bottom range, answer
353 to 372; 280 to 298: 1.18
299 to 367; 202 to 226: 1.10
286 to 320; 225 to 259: 1.07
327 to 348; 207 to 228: 1.15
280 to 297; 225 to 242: 0.86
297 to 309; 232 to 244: 1.08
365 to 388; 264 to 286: 1.28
